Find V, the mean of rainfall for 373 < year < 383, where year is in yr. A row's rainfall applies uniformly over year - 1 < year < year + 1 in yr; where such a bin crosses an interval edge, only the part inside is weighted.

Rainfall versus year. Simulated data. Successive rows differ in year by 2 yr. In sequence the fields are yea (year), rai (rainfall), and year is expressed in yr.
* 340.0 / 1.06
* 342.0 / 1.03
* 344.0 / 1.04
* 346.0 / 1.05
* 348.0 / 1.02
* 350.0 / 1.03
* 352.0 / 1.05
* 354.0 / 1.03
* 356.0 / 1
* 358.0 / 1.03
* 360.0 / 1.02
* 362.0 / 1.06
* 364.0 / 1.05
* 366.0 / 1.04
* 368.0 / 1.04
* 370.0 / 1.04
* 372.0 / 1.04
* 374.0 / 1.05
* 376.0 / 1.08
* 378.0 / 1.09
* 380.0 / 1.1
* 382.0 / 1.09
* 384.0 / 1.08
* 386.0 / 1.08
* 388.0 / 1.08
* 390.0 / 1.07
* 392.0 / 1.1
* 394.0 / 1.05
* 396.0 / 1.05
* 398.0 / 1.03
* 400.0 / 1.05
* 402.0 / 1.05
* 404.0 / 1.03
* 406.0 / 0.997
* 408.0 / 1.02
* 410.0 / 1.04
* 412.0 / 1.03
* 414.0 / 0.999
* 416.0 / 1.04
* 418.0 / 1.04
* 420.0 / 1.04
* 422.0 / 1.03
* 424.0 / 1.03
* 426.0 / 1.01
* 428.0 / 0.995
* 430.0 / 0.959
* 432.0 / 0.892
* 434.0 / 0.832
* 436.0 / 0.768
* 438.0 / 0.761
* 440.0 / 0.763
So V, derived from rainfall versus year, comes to 1.08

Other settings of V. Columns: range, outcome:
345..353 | 1.04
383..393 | 1.08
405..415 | 1.02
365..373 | 1.04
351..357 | 1.03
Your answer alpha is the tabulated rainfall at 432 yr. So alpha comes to 0.892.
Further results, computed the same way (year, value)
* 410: 1.04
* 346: 1.05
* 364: 1.05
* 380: 1.1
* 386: 1.08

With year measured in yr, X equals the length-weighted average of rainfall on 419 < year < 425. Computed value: 1.03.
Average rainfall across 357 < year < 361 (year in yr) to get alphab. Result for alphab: 1.02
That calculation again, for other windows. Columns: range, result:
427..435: 0.919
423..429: 1.01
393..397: 1.05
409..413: 1.04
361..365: 1.06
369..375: 1.04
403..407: 1.01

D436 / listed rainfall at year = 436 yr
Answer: 0.768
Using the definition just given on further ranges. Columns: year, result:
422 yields 1.03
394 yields 1.05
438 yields 0.761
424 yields 1.03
